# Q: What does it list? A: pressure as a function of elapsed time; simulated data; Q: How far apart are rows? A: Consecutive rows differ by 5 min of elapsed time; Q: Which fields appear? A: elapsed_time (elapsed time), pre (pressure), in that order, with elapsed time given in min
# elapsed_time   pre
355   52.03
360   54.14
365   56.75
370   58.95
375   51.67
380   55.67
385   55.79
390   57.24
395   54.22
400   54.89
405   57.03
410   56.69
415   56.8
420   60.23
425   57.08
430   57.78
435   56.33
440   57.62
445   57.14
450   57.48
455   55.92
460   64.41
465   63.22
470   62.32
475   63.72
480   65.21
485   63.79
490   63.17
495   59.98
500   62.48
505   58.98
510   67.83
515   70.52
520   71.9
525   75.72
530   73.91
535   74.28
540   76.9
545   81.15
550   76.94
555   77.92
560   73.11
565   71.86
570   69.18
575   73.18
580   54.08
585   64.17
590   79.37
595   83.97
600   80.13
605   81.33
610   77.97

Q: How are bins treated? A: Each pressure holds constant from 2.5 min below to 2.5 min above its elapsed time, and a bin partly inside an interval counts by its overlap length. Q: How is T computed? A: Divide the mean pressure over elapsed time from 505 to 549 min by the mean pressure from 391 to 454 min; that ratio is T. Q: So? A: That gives 1.3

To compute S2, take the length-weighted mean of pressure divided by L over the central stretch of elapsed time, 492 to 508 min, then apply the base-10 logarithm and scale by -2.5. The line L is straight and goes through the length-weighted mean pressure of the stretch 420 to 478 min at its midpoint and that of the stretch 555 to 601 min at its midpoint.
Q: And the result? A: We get 0.06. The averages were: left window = 59.5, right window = 72.2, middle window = 60.8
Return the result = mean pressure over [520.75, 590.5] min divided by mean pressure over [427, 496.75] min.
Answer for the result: 1.2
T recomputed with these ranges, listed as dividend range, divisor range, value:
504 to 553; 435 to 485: 1.21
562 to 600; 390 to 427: 1.26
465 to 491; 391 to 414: 1.14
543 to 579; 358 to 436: 1.31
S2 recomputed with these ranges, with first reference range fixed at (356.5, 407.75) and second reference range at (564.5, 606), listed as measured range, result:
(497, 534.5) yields -0.03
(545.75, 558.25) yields -0.11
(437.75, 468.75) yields 0.04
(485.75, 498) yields 0.05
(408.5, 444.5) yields 0.03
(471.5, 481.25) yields -0.01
